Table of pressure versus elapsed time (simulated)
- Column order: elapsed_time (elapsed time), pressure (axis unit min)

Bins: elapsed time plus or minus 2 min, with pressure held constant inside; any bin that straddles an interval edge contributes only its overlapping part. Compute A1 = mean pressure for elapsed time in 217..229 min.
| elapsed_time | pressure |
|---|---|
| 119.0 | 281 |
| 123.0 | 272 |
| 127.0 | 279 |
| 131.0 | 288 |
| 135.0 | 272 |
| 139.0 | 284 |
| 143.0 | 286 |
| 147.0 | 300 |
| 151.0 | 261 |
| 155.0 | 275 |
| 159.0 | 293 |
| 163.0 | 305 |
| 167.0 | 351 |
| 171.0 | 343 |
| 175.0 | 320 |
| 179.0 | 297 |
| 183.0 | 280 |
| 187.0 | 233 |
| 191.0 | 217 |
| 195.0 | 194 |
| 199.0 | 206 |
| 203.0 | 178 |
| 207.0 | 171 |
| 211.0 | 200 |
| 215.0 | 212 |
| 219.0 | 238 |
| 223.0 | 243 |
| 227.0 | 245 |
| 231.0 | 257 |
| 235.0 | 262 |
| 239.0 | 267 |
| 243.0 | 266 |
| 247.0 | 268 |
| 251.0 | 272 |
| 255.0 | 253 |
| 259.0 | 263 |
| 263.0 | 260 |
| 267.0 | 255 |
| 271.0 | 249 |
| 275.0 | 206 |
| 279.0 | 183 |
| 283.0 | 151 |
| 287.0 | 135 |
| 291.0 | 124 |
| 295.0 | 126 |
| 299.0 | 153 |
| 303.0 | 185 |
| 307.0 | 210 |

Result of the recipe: 242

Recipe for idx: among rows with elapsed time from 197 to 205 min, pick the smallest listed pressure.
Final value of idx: 178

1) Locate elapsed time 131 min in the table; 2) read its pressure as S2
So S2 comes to 288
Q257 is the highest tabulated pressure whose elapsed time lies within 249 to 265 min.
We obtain 272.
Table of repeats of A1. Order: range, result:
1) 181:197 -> 231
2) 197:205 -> 192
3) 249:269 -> 261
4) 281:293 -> 137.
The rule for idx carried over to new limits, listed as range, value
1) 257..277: 206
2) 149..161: 261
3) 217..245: 238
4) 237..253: 266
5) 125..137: 272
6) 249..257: 253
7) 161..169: 305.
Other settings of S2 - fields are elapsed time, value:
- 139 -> 284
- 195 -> 194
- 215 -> 212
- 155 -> 275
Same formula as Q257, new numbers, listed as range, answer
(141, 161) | 300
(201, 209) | 178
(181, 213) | 280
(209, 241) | 267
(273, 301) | 206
